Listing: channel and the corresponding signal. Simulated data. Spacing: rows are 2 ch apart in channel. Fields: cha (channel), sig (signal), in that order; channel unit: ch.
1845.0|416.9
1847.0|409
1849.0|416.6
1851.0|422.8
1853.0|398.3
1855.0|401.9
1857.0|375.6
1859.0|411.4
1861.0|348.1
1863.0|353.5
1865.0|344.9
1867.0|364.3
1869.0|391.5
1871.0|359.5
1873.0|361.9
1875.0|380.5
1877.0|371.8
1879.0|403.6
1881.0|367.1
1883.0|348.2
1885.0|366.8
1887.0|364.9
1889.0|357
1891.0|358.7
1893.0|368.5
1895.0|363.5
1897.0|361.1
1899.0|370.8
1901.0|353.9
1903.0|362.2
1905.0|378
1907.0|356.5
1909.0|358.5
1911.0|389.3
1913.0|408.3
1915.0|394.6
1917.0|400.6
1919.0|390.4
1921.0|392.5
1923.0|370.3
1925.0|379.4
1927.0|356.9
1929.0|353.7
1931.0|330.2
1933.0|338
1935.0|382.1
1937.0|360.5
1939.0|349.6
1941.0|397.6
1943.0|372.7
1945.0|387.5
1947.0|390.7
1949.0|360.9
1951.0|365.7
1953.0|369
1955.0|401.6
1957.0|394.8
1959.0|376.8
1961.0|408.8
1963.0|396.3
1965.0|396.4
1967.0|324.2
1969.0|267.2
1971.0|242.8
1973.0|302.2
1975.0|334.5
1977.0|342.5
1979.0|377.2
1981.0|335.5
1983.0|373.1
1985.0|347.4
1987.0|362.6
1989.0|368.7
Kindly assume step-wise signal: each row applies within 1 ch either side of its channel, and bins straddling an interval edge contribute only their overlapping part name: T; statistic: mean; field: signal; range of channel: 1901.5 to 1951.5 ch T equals 373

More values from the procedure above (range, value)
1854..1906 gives 369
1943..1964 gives 385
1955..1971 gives 361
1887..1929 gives 373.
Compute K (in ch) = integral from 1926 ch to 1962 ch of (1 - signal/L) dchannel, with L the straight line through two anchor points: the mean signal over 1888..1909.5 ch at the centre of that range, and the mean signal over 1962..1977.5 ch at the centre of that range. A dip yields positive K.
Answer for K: -3.6 ch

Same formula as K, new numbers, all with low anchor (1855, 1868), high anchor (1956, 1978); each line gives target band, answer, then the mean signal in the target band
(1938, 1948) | -0.85 ch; 380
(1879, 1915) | -0.78 ch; 368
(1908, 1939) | -1.61 ch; 373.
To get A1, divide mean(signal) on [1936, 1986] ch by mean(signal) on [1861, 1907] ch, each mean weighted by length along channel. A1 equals 0.98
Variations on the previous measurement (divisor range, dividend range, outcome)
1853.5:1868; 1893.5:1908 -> 0.98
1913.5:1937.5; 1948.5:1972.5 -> 0.96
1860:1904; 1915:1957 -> 1.02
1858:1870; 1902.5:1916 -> 1.03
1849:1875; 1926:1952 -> 0.96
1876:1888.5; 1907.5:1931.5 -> 1.02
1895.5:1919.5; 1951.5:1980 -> 0.94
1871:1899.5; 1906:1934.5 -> 1.02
